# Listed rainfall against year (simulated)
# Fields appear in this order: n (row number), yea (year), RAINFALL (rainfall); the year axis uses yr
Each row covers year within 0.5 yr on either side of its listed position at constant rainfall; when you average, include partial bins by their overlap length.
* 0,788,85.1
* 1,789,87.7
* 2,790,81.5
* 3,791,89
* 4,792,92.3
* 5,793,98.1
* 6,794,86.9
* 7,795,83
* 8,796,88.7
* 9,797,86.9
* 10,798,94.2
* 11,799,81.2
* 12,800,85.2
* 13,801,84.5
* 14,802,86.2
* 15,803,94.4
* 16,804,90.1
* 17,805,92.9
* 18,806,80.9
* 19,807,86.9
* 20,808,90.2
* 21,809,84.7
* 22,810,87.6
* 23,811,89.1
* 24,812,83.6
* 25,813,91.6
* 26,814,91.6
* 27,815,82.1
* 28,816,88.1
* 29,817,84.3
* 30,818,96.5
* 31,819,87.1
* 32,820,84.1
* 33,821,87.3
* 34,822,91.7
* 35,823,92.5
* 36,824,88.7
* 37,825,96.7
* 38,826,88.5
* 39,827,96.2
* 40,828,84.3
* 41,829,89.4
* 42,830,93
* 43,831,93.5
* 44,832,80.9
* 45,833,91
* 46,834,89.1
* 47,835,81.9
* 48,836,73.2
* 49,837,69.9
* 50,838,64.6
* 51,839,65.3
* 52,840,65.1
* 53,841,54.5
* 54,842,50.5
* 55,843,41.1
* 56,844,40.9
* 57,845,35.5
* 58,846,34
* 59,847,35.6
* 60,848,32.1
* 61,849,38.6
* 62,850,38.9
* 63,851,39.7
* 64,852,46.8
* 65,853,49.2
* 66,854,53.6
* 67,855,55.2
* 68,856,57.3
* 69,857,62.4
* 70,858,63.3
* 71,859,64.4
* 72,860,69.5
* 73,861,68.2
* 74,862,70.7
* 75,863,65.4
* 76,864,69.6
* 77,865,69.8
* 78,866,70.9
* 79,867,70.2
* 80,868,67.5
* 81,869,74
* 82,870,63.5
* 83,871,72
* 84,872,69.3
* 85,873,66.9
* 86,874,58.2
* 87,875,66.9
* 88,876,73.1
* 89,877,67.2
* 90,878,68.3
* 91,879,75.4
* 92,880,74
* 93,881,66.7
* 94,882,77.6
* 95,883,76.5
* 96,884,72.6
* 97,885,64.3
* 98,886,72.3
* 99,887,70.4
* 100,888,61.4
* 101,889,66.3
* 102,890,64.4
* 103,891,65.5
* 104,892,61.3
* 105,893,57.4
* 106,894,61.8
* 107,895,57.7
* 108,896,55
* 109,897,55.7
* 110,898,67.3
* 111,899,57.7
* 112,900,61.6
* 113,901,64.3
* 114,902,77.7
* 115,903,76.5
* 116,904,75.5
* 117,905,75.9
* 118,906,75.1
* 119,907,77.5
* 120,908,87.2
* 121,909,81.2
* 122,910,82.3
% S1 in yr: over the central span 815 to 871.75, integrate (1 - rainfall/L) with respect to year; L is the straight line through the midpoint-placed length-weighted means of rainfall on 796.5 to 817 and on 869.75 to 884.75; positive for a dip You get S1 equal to 7.1 yr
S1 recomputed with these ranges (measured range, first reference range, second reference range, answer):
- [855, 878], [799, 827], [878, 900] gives 1.7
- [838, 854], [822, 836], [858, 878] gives 6.9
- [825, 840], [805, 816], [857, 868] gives -0.7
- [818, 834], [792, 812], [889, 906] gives -1.5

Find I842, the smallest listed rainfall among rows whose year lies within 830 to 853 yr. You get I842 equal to 32.1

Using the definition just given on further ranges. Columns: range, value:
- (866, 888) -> 58.2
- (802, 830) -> 80.9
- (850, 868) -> 38.9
